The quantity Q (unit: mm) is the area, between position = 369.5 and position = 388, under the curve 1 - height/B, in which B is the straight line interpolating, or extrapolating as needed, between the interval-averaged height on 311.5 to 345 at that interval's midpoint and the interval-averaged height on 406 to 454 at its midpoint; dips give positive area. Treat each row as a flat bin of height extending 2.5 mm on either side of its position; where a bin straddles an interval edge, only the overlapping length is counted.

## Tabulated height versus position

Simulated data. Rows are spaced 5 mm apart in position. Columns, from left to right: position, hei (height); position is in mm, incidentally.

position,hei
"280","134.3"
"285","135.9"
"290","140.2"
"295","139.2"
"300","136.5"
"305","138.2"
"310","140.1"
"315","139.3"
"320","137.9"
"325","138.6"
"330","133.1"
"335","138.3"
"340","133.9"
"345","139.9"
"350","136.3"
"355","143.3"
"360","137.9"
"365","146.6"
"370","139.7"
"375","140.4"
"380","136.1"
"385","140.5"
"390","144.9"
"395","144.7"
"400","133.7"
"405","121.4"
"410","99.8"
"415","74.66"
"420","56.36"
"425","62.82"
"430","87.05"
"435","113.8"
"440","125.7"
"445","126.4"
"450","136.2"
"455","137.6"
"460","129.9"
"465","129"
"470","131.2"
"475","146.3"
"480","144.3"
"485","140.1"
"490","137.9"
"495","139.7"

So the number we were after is -3.2 mm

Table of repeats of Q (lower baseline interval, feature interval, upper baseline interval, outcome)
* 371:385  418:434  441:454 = 7.21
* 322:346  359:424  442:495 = 6.54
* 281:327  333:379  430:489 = -1.24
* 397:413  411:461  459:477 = 8.88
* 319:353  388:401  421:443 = -3.54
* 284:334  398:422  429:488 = 6.42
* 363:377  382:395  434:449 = -0.51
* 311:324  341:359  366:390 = 0.05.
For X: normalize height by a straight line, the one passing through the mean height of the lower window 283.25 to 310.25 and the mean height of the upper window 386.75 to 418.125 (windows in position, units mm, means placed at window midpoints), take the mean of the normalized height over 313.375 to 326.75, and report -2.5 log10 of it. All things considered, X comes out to -0.04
